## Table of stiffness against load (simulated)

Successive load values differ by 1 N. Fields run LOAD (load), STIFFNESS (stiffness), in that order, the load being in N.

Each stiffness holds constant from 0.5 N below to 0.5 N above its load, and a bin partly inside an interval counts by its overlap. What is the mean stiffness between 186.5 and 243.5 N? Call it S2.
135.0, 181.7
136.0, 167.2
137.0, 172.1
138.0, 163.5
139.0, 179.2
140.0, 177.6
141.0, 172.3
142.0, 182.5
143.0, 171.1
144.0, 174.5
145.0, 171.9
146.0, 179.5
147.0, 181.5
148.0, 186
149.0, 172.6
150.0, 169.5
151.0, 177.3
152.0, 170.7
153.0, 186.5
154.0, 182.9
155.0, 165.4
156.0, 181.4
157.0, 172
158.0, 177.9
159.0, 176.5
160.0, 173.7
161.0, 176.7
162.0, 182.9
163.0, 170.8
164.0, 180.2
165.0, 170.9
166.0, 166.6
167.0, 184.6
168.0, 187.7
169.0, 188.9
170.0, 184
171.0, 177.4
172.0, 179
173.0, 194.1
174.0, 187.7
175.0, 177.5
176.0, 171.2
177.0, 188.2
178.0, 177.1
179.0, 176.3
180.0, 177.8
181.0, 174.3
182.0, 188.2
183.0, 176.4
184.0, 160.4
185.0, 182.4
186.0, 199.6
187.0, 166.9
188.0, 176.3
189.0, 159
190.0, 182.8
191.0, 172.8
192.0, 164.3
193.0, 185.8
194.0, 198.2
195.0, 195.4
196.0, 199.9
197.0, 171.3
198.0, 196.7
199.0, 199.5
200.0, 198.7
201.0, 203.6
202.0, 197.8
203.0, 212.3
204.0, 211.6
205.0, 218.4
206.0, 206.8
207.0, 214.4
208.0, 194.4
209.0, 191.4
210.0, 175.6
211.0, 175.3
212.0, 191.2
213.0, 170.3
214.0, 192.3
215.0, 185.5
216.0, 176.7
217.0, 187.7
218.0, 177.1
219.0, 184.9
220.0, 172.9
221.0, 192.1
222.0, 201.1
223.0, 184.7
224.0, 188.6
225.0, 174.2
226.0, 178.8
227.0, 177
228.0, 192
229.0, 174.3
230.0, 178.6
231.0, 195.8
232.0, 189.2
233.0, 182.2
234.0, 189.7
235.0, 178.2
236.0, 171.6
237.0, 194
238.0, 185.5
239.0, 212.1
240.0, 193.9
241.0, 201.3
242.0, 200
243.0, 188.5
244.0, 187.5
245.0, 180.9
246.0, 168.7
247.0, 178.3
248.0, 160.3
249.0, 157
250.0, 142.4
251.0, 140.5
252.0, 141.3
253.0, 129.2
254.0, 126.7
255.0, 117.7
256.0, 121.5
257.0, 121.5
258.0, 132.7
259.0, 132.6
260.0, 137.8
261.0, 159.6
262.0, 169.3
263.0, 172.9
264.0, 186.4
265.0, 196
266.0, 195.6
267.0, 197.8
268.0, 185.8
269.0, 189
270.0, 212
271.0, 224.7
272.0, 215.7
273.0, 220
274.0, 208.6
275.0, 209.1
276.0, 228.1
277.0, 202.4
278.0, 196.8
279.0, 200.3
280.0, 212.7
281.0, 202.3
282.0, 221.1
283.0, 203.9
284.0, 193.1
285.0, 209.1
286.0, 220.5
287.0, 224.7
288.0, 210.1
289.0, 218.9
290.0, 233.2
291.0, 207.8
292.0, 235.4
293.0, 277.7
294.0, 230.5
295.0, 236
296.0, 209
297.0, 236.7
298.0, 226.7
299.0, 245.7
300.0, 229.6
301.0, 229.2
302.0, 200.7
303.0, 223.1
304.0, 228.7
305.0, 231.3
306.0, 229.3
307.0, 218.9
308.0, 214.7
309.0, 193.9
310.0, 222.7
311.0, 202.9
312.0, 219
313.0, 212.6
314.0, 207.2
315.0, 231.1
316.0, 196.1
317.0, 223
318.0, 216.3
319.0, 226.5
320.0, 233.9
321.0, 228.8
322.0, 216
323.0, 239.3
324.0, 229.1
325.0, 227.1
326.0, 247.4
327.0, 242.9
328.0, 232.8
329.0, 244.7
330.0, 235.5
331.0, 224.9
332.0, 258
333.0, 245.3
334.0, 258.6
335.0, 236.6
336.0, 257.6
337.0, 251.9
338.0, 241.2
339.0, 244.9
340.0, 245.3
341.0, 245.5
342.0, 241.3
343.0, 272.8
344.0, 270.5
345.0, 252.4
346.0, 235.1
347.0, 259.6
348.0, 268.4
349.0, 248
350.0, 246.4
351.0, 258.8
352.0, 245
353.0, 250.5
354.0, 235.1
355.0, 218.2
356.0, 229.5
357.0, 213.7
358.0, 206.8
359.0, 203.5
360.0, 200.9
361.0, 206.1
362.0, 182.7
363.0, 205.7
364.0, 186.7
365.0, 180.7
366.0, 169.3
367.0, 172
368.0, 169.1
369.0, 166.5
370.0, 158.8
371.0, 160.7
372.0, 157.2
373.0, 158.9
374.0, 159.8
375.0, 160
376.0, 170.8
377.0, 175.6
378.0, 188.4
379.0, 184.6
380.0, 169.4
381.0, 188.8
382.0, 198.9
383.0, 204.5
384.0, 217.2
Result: 188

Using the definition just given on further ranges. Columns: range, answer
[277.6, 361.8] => 229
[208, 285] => 182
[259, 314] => 211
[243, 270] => 160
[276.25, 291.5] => 211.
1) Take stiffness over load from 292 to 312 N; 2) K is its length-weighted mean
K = 226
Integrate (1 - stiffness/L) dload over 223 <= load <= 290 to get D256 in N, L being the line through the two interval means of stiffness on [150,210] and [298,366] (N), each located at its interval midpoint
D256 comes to 7.5 N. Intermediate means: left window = 184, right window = 230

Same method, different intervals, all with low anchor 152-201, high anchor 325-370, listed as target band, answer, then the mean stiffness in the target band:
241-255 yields 2.7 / 161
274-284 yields 0.1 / 208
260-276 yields 0.9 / 195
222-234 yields 0.7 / 184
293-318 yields -0.6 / 222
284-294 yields -0.6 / 225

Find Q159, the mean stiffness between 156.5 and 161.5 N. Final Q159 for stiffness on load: 175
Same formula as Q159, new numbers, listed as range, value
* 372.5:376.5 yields 162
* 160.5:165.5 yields 176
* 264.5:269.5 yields 193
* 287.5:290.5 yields 221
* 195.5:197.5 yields 186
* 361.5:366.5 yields 185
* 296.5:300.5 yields 235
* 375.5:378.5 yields 178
